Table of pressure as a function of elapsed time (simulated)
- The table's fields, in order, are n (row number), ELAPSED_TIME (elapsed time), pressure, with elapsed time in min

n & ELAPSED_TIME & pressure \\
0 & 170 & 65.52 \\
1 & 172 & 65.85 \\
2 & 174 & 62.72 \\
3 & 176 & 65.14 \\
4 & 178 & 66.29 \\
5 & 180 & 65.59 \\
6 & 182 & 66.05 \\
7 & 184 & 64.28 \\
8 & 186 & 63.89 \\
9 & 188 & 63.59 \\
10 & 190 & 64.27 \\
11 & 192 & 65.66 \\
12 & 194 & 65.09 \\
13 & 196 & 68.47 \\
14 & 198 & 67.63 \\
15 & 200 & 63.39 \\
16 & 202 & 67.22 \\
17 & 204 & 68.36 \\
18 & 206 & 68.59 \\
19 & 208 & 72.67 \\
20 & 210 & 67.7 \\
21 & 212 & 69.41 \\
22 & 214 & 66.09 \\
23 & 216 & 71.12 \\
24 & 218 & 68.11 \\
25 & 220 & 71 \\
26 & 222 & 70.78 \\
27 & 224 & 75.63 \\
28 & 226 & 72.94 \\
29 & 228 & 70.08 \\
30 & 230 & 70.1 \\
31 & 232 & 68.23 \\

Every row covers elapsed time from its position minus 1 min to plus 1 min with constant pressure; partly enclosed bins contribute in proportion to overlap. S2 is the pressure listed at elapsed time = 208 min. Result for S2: 72.67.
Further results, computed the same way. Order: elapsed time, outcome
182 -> 66.05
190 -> 64.27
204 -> 68.36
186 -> 63.89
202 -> 67.22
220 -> 71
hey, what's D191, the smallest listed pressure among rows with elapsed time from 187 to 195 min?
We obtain 63.59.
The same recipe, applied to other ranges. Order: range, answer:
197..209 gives 63.39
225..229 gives 70.08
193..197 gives 65.09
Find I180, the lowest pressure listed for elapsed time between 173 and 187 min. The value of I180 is 62.72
